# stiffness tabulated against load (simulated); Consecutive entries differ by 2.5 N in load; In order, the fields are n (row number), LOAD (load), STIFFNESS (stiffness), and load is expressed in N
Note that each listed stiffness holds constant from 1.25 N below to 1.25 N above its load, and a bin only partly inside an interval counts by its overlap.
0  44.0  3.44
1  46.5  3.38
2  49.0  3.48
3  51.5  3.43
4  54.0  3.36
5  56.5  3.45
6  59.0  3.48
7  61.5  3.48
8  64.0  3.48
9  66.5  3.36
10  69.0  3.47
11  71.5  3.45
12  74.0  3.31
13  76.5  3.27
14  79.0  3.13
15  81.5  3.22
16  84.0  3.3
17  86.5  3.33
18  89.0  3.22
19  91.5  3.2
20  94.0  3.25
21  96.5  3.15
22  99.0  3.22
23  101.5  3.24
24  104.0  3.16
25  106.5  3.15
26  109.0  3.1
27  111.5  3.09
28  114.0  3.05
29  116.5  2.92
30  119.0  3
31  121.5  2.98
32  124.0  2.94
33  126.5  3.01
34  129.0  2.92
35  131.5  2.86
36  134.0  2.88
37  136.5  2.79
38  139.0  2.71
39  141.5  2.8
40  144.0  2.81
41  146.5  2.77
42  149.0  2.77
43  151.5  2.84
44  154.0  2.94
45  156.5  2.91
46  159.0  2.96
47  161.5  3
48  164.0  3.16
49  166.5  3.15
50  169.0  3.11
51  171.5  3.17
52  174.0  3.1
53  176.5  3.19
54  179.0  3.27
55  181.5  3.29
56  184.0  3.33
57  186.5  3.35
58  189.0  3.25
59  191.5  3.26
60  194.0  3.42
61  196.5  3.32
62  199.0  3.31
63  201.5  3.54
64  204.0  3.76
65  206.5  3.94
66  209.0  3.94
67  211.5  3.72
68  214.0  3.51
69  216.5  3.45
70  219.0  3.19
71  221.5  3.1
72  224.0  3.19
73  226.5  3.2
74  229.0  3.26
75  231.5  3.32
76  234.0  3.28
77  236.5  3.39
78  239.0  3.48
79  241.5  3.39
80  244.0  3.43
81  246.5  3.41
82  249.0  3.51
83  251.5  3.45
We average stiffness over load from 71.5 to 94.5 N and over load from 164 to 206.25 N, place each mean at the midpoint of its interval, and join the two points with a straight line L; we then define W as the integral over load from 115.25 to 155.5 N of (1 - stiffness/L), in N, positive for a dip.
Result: 5.1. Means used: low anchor 3.26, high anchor 3.31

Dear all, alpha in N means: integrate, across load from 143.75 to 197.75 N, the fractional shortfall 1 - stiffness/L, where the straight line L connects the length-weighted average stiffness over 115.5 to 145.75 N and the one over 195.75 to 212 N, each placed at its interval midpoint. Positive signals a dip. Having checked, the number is 3.2 N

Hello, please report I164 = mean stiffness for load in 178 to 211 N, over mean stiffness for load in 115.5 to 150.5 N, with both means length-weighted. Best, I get 1.21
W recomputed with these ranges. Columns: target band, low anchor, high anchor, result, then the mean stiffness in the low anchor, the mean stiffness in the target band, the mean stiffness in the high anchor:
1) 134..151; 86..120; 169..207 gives 2.4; 3.15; 2.79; 3.35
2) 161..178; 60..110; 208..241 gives 1.1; 3.28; 3.13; 3.38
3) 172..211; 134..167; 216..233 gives -4.3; 2.89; 3.42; 3.24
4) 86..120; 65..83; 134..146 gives -0.7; 3.32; 3.15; 2.79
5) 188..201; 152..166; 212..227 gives -0.6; 2.99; 3.33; 3.3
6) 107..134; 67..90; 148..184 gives 1.7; 3.3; 2.99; 3.07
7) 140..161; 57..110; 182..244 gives 3.1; 3.29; 2.85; 3.41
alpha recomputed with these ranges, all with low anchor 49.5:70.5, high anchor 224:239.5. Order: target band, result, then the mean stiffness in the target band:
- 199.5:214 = -1.79 N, 3.73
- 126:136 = 1.43 N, 2.9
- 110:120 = 1.12 N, 3.02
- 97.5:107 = 0.59 N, 3.19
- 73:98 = 1.34 N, 3.24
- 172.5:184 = 0.42 N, 3.22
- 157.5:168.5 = 0.95 N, 3.07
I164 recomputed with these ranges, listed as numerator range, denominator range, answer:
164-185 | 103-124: 1.05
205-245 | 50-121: 1.05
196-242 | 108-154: 1.18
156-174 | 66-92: 0.93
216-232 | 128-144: 1.14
